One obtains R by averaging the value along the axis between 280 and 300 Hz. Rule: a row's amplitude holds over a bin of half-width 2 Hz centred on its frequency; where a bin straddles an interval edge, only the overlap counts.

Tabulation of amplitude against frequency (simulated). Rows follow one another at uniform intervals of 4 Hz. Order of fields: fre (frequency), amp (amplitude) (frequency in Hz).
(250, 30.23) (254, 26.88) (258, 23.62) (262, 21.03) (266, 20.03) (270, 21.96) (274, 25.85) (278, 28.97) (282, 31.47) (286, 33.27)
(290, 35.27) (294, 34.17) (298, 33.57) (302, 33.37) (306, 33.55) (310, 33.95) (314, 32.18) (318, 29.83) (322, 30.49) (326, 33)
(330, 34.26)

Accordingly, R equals 33.5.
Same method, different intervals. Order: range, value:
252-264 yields 23.8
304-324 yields 32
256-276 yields 22.5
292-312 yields 33.7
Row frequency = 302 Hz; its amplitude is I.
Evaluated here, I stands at 33.37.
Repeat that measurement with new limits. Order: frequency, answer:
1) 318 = 29.83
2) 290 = 35.27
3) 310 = 33.95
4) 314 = 32.18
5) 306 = 33.55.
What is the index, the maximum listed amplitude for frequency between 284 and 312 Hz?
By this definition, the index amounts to 35.27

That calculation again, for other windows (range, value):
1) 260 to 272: 21.96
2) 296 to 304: 33.57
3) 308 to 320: 33.95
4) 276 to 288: 33.27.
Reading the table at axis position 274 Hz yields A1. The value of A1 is 25.85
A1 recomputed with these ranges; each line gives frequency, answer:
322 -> 30.49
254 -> 26.88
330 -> 34.26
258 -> 23.62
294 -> 34.17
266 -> 20.03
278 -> 28.97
